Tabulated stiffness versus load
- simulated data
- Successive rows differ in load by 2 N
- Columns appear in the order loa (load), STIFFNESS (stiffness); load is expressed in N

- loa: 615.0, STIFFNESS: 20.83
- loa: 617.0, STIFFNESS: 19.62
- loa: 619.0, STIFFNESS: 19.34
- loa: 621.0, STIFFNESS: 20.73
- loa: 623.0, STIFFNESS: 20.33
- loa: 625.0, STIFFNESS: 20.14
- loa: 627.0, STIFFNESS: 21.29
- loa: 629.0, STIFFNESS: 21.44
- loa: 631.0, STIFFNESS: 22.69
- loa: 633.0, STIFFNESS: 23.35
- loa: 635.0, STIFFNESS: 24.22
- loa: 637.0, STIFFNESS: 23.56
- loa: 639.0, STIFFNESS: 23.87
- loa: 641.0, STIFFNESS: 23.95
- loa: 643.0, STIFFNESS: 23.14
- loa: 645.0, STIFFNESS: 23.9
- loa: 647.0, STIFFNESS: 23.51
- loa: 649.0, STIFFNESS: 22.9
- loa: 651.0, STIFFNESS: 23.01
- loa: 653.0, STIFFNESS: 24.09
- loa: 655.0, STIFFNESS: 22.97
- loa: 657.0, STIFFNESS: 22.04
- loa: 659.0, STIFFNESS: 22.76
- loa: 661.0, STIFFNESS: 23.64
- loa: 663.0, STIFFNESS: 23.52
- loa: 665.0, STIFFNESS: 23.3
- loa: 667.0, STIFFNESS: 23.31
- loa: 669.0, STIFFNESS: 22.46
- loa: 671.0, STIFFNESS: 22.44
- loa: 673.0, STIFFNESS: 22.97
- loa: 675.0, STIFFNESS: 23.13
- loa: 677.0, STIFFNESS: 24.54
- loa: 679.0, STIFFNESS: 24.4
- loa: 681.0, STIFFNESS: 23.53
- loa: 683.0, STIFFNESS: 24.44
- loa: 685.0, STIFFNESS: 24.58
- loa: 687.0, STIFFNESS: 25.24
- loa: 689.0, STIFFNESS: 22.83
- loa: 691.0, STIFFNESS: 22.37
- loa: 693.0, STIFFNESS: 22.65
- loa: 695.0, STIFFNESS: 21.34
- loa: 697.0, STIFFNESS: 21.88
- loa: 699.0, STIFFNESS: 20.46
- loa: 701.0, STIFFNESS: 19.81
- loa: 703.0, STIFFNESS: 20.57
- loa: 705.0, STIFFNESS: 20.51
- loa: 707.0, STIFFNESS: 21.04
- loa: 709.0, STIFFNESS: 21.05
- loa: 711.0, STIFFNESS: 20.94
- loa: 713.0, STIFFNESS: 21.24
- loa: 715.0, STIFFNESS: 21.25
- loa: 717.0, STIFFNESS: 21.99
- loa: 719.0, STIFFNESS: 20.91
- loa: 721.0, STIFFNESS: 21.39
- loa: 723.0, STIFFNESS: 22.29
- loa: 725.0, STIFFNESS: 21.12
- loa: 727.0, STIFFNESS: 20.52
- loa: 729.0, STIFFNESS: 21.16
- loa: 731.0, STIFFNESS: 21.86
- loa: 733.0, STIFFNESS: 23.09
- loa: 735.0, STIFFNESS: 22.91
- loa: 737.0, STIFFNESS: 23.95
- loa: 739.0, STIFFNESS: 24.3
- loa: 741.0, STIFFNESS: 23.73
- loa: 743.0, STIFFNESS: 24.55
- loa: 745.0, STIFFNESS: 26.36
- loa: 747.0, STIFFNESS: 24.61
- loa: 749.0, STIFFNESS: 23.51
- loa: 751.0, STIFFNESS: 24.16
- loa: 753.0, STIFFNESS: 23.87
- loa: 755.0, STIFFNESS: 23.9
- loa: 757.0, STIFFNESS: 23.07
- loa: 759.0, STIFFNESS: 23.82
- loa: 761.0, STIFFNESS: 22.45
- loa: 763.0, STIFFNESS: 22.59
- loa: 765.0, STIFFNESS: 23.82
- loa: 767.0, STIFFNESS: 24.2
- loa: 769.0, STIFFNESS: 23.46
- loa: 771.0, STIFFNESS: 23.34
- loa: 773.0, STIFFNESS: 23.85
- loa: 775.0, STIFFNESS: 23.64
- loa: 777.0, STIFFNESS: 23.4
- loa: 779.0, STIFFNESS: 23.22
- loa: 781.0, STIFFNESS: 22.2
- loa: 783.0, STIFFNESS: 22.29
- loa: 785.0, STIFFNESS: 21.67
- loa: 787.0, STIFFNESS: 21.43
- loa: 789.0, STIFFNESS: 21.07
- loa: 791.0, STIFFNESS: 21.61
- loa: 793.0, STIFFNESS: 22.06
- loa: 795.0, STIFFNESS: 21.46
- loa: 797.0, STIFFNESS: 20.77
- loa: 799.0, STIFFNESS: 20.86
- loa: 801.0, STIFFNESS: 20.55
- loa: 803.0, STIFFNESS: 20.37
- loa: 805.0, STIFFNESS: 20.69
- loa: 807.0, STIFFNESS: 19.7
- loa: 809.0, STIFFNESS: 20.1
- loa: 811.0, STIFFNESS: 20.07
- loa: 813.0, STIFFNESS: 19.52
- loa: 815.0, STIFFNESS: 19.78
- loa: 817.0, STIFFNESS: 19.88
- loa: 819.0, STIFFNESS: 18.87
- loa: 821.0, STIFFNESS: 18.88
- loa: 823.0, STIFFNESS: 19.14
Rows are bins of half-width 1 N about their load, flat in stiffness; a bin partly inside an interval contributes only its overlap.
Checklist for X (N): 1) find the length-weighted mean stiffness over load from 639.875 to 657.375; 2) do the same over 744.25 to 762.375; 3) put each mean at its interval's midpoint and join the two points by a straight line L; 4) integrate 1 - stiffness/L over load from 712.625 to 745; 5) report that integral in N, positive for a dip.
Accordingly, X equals 1.9 N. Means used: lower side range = 23.3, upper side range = 23.9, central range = 22.4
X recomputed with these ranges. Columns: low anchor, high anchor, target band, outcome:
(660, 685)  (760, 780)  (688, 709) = 1.9 N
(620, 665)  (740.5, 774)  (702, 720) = 1.8 N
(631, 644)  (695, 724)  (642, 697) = -1.9 N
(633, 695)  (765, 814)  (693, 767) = 0.4 N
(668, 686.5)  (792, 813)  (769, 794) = -1.7 N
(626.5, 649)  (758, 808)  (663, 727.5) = 1.6 N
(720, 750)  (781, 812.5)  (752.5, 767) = -0.8 N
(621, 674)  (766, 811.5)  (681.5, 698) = -0.5 N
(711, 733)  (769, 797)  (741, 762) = -2.0 N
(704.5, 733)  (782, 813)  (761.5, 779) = -2.0 N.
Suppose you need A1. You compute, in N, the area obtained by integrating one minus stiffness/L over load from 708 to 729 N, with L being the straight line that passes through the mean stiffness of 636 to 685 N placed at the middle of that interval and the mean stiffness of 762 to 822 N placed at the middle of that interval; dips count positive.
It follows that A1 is 1.2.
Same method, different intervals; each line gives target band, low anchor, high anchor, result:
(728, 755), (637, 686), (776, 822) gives -2.2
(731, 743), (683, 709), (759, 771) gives -0.4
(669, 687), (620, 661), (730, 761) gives -0.5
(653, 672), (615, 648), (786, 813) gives -1.0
